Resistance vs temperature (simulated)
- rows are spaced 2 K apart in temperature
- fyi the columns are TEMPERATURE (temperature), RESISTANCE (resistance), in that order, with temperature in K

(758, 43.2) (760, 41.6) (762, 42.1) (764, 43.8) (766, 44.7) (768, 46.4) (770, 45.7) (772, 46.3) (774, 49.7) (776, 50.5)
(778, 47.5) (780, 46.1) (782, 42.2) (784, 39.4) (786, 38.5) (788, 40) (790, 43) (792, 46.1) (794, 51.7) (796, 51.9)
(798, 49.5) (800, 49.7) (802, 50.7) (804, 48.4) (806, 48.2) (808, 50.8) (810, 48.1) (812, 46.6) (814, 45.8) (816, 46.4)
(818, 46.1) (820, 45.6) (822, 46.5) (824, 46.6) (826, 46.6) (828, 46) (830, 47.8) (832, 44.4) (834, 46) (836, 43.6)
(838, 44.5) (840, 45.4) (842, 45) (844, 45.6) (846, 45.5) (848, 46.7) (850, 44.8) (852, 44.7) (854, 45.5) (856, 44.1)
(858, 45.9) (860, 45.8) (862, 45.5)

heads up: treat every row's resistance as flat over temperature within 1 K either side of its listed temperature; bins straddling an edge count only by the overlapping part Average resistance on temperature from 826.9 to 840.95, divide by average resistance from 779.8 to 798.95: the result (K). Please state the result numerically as 1.01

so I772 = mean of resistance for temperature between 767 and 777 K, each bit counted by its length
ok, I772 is 47.7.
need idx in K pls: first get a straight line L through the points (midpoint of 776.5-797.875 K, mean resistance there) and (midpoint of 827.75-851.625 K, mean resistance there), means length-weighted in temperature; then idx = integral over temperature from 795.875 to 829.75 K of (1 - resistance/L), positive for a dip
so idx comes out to -1.92 K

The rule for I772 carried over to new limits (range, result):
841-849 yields 45.7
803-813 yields 48.4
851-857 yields 44.8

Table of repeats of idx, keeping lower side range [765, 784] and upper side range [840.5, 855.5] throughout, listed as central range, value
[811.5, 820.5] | -0.1 K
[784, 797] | 0.4 K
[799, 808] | -0.7 K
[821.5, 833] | -0.2 K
